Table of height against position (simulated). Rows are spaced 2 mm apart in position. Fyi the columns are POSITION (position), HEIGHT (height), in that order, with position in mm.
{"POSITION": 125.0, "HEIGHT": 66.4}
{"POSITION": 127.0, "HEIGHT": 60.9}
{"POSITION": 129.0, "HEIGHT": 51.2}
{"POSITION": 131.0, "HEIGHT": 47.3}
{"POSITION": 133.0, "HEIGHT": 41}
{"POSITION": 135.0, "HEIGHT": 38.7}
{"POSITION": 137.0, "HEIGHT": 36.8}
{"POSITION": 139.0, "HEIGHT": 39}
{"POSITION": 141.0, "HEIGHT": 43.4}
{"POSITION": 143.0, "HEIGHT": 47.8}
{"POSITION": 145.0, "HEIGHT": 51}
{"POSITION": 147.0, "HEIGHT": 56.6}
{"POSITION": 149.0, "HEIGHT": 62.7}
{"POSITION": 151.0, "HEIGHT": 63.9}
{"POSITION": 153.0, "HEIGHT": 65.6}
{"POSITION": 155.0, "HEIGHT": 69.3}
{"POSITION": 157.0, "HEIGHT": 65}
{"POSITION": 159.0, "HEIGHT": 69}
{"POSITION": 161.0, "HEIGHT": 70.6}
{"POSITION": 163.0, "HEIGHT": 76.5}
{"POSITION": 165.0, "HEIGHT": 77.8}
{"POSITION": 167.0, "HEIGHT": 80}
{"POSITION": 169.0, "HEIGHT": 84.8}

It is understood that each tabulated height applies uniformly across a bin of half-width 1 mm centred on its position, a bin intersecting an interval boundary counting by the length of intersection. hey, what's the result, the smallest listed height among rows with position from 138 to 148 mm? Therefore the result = 39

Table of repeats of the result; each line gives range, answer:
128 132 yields 47.3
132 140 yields 36.8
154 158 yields 65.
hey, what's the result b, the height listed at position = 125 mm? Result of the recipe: 66.4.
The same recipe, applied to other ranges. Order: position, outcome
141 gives 43.4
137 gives 36.8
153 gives 65.6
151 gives 63.9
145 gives 51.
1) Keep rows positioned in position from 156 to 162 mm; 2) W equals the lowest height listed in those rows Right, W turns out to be 65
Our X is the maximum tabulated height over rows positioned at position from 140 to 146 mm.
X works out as 51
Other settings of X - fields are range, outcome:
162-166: 77.8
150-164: 76.5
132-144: 47.8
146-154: 65.6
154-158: 69.3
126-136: 60.9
